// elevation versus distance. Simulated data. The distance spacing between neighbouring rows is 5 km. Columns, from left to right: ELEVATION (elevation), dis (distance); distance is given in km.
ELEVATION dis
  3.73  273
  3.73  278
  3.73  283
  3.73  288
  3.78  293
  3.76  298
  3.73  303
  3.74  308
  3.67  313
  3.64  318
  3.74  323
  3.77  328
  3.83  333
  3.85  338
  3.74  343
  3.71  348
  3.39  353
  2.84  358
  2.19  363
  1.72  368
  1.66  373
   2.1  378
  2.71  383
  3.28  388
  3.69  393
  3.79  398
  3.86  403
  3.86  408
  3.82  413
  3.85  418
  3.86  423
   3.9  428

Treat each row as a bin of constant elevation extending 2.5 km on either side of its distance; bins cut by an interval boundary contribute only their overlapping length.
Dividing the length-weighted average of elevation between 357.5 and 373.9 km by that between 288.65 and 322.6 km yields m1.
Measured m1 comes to 0.6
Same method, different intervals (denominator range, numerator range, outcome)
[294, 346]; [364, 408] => 0.77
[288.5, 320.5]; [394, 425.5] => 1.03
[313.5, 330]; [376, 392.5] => 0.76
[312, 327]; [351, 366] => 0.74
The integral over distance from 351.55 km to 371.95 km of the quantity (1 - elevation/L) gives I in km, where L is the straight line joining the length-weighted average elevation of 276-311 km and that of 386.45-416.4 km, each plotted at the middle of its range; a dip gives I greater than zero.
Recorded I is 7.1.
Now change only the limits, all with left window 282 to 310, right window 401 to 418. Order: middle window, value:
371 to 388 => 6.6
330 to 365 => 3.7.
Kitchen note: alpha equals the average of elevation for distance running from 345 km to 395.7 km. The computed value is 2.74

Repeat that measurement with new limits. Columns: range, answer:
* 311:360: 3.63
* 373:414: 3.27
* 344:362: 3.26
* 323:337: 3.79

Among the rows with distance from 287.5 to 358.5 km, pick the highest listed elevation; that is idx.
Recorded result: 3.85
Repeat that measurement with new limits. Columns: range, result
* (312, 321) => 3.67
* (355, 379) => 2.84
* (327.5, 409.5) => 3.86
